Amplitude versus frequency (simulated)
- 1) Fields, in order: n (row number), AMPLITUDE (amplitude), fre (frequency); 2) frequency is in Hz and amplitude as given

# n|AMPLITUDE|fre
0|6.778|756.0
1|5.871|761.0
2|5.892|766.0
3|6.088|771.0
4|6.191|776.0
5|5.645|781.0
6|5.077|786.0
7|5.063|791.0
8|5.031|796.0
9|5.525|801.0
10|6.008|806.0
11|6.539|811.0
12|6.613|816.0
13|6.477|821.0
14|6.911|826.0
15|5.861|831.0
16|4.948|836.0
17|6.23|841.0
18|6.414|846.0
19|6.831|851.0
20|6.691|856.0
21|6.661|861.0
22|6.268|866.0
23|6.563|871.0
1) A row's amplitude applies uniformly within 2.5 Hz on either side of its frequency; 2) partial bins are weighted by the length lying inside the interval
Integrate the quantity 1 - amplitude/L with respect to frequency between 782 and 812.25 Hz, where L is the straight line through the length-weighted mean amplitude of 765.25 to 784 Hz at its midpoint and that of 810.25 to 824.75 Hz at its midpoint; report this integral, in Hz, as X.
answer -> 3.7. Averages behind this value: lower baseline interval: 5.94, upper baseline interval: 6.58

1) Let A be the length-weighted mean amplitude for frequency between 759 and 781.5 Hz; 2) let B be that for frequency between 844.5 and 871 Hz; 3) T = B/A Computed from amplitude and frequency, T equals 1.1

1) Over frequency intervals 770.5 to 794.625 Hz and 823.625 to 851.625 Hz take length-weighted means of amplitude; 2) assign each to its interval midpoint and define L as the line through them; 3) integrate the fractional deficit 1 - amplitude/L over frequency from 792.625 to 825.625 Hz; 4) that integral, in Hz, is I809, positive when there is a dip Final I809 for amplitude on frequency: -1.2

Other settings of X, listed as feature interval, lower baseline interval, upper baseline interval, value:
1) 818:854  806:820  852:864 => 1.77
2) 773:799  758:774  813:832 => 3.16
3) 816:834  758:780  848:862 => 0.18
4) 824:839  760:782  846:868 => 1.22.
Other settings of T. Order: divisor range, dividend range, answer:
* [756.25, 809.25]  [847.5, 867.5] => 1.16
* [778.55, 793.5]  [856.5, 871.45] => 1.24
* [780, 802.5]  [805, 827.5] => 1.25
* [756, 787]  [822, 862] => 1.07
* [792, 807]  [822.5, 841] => 1.10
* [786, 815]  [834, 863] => 1.12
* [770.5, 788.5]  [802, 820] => 1.11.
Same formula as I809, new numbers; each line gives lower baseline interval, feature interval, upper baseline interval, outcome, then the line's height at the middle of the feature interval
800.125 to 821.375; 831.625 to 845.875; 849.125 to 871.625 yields 1.53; 6.45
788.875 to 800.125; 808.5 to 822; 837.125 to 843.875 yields -2.56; 5.51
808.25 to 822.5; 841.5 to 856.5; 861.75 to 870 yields -0.31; 6.45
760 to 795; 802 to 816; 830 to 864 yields -0.77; 5.92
